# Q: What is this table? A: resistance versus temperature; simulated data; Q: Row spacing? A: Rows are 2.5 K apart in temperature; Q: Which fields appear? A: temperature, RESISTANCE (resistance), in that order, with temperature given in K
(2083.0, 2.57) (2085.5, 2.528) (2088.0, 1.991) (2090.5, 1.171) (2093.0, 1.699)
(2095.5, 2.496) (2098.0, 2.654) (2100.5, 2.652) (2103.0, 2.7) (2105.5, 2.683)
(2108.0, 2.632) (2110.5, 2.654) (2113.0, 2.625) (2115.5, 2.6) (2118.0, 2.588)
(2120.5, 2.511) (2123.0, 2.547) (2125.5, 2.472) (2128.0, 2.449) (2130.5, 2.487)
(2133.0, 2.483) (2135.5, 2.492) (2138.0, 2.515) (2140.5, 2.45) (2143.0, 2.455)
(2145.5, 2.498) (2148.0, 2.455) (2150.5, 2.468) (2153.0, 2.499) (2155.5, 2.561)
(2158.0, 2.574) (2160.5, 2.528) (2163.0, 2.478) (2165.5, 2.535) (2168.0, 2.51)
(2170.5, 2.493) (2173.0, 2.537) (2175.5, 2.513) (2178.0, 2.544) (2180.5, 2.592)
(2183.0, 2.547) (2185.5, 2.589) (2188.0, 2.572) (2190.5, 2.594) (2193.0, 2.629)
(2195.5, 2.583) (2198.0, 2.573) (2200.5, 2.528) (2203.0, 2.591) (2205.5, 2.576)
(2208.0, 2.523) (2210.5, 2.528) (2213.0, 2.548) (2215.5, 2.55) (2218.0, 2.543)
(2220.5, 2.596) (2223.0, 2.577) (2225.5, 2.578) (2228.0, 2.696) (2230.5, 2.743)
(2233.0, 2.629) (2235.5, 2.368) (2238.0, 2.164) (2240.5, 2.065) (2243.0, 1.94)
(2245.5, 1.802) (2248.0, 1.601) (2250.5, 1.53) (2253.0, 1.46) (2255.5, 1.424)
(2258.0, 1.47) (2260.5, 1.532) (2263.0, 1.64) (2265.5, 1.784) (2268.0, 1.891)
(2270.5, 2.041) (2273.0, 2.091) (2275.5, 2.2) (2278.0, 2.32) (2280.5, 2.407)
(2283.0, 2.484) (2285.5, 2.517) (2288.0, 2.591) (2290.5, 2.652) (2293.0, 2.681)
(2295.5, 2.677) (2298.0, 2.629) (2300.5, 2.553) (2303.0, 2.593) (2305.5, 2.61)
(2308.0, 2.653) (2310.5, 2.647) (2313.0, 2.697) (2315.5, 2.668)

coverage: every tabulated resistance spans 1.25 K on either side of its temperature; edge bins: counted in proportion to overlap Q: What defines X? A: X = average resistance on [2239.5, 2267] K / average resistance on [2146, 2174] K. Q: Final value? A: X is 0.7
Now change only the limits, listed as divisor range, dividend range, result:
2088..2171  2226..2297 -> 0.86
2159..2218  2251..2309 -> 0.86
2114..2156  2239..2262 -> 0.66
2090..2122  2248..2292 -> 0.81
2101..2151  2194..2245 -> 0.98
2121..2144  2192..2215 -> 1.03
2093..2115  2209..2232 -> 1.00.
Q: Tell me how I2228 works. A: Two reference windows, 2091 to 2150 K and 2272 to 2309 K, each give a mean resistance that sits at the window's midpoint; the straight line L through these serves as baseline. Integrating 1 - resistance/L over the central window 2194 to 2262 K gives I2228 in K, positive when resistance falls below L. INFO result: 7.00 K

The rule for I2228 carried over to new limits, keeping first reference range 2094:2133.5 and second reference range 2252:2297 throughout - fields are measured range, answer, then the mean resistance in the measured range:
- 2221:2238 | -2.5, 2.57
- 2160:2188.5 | -1.6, 2.54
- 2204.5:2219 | -1.6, 2.54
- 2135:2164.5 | -0.3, 2.5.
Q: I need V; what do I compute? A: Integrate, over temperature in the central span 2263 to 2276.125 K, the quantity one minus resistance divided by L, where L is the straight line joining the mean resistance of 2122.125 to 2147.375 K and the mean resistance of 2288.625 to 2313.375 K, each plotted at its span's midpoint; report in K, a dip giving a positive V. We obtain 3.3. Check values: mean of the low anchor 2.48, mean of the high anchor 2.64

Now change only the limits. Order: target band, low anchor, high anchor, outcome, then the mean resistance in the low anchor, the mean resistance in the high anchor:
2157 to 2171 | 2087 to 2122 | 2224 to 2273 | -1.8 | 2.41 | 1.97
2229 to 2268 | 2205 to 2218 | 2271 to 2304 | 9.8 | 2.54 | 2.48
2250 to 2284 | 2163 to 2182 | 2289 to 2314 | 9.5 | 2.53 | 2.64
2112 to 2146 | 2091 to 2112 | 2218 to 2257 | -1.4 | 2.47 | 2.15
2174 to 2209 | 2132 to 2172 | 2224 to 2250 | -2.8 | 2.5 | 2.24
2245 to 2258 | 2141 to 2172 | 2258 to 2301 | 4.3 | 2.5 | 2.25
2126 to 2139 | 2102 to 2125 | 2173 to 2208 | 0.6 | 2.61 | 2.57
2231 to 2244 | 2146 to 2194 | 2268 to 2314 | 1.2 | 2.54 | 2.48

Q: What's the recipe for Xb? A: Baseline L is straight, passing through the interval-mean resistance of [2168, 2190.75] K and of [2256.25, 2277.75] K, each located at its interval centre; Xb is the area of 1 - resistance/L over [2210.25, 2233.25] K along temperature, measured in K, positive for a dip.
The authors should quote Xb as -4.11 K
